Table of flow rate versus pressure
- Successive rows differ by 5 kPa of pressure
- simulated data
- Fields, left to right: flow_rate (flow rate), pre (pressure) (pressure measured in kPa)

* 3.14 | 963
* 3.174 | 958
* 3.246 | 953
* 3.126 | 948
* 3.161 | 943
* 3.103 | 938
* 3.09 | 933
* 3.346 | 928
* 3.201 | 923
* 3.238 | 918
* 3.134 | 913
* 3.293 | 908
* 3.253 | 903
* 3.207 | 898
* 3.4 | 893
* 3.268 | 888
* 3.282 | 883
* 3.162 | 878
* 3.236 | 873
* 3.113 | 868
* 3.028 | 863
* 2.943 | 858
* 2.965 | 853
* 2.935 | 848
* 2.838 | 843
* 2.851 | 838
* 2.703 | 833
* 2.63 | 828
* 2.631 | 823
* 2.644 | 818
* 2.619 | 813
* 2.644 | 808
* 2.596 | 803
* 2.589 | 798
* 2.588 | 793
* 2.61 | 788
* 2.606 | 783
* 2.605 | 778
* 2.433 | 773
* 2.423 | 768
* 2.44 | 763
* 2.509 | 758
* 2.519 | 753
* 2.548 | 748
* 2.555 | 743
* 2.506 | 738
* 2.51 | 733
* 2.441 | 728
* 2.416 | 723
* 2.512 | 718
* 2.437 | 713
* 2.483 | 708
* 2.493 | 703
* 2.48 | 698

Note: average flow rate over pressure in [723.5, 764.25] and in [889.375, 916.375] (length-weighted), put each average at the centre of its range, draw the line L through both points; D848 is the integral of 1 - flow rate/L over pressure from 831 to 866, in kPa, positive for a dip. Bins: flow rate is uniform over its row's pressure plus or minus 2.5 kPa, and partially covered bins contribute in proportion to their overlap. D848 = 1.2 kPa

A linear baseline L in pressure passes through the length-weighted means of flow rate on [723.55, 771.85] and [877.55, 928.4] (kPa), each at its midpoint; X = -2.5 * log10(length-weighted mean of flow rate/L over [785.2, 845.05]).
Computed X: 0.064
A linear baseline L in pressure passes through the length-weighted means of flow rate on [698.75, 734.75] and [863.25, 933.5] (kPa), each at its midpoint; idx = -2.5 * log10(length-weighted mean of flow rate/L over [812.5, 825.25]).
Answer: 0.10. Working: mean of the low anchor 2.47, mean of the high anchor 3.23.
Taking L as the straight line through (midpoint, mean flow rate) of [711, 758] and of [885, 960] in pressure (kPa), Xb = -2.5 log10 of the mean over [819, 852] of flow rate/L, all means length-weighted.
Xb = 0.04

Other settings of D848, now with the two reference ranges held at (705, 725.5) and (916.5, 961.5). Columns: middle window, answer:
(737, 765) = 0.7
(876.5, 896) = -1.7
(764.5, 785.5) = 1.1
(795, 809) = 0.7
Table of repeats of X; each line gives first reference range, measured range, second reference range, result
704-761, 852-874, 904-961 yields -0.036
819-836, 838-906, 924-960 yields -0.092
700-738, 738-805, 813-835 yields 0.009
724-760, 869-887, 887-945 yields -0.053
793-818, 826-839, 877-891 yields 0.046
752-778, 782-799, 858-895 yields 0.017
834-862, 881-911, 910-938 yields -0.067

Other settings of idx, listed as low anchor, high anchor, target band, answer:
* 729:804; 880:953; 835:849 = 0.01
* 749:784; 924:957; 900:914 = -0.06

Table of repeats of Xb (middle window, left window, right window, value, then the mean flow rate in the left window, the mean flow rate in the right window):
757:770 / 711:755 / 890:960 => 0.07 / 2.49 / 3.21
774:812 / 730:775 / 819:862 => 0.02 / 2.49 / 2.81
